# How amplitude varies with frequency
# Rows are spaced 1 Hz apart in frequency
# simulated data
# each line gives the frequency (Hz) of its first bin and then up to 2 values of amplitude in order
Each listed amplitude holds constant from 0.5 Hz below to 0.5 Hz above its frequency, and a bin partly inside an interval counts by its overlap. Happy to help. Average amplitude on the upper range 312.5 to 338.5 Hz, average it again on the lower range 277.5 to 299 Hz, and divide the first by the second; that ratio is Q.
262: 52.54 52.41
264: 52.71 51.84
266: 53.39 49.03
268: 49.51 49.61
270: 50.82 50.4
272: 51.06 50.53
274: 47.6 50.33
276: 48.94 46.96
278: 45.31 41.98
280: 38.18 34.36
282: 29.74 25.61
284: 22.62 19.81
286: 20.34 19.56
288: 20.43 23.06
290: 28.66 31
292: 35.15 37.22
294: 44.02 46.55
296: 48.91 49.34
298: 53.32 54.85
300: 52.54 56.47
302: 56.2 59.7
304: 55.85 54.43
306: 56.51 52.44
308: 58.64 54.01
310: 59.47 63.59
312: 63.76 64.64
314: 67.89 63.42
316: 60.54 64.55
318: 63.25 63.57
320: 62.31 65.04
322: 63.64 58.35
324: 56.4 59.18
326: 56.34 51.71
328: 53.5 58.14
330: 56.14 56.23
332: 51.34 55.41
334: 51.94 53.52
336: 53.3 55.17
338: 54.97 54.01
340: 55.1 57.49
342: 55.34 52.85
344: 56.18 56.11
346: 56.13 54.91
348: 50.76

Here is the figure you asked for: 1.69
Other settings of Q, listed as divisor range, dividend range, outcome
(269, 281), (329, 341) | 1.16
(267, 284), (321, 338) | 1.27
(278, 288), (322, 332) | 1.98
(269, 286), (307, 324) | 1.53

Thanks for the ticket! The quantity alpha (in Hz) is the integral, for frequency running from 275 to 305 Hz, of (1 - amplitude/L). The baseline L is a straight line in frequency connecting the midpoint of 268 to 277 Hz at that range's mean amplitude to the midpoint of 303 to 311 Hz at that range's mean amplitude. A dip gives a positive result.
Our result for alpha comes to 7.6 Hz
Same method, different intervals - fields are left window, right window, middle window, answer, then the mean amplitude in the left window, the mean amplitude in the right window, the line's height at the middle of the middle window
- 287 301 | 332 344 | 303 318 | -4.8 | 40.2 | 54.4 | 45.5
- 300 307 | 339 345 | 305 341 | -1.6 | 55.9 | 55.3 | 55.6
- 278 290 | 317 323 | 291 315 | -3.8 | 27.7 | 63.2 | 46.5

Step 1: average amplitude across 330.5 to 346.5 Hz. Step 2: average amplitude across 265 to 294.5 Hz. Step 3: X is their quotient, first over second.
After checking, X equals 1.4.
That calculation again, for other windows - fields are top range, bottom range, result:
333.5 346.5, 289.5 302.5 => 1.20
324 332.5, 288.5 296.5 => 1.50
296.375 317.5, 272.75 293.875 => 1.70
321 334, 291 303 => 1.17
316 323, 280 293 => 2.36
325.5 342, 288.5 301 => 1.28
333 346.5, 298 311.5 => 0.97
